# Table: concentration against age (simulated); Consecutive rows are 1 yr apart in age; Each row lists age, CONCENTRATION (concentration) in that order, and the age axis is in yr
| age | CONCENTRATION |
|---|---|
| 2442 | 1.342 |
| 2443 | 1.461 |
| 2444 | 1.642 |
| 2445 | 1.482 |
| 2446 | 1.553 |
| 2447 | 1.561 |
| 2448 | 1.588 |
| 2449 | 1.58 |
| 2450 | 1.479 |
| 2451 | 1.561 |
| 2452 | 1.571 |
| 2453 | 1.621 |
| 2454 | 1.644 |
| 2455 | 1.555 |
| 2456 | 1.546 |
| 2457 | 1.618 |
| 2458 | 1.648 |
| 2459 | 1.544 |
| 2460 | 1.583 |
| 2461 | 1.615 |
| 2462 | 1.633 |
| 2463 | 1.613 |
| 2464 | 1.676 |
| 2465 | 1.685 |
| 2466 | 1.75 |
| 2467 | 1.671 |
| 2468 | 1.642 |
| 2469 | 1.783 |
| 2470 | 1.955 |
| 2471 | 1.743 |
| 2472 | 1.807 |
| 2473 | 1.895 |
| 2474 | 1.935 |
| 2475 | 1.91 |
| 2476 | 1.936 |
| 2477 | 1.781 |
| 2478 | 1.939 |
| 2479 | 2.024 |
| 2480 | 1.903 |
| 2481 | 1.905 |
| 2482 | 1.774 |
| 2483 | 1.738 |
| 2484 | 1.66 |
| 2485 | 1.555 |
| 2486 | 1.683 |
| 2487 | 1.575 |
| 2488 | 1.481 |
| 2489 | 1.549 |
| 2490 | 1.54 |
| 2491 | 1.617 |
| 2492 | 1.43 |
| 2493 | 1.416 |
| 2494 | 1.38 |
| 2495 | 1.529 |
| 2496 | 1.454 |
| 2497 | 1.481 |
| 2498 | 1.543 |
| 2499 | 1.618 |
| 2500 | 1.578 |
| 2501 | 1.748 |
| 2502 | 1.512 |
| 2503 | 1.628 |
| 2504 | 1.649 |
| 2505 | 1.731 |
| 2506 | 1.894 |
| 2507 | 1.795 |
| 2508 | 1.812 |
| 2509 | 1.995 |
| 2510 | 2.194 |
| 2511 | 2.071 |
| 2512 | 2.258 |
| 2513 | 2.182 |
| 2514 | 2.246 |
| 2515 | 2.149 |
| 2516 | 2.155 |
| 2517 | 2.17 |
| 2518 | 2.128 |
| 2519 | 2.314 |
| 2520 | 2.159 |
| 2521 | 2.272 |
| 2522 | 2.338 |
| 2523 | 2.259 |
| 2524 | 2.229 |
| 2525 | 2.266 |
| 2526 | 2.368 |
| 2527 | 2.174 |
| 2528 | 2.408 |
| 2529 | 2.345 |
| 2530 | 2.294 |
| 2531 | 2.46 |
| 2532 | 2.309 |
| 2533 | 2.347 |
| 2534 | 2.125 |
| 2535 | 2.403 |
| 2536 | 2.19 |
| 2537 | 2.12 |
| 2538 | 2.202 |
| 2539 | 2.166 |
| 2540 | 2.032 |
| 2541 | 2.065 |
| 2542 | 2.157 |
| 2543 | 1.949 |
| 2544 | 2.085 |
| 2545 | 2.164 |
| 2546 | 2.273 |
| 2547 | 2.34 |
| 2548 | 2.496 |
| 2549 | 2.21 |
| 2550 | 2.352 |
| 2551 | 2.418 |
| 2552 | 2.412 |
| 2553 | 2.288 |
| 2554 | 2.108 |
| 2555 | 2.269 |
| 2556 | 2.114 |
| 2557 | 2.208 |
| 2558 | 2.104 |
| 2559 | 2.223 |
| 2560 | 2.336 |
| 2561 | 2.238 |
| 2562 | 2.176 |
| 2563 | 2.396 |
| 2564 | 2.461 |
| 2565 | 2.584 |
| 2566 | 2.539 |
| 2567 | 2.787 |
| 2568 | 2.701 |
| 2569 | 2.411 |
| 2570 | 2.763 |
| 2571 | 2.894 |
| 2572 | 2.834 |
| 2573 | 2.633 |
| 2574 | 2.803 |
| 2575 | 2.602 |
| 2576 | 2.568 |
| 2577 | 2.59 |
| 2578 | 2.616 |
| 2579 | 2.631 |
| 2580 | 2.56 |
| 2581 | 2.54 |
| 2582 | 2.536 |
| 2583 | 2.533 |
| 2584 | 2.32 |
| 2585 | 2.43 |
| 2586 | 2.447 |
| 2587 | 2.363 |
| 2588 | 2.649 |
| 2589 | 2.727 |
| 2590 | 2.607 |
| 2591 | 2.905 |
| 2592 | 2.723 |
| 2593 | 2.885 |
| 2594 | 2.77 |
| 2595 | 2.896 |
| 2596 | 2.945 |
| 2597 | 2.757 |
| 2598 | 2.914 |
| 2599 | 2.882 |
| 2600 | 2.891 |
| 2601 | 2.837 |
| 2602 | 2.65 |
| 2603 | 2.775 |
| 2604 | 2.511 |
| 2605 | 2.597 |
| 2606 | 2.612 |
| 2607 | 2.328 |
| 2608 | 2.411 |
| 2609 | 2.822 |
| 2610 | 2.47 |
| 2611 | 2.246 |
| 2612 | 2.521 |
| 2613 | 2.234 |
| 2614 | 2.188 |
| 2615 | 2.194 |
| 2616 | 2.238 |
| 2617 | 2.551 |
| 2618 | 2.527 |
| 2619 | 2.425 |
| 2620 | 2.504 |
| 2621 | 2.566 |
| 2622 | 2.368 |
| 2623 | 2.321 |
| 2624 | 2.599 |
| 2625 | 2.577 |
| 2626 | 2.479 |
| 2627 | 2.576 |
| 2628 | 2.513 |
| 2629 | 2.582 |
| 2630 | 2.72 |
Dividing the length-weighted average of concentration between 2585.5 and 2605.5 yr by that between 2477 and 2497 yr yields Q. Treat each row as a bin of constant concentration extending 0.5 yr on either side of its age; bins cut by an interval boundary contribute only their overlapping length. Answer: 1.67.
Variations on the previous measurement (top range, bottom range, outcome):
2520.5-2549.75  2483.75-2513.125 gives 1.34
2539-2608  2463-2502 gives 1.48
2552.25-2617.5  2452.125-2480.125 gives 1.47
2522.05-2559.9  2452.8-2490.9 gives 1.31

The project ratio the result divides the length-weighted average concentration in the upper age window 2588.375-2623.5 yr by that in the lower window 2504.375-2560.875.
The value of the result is 1.2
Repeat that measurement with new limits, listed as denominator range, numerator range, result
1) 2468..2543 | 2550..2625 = 1.31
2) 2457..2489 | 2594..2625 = 1.47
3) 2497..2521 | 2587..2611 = 1.40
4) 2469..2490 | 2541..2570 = 1.30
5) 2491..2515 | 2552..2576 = 1.40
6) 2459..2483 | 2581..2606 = 1.51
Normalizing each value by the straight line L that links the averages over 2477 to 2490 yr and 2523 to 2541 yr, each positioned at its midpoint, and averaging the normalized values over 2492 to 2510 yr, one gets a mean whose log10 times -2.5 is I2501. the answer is 0.17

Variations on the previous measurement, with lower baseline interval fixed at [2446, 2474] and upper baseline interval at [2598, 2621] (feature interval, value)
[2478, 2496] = 0.108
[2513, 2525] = -0.114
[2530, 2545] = -0.042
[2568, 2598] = -0.123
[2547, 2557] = -0.050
